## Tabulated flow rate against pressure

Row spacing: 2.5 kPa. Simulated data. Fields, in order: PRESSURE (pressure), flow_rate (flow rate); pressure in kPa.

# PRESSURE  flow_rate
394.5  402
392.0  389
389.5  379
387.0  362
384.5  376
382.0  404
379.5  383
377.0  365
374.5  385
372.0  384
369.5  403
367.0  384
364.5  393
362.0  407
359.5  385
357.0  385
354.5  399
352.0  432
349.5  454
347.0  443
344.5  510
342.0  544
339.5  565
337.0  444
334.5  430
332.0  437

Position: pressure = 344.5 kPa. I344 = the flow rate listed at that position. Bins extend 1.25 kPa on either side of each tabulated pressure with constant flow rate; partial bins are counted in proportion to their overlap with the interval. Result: 510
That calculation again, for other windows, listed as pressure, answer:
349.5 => 454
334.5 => 430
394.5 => 402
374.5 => 385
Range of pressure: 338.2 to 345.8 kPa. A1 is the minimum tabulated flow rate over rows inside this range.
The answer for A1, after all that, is 510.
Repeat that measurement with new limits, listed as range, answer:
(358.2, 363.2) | 385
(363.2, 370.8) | 384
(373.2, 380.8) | 365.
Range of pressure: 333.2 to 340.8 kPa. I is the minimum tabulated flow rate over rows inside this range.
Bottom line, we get 430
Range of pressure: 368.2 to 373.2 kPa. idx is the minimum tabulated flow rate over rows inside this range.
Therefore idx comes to 384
